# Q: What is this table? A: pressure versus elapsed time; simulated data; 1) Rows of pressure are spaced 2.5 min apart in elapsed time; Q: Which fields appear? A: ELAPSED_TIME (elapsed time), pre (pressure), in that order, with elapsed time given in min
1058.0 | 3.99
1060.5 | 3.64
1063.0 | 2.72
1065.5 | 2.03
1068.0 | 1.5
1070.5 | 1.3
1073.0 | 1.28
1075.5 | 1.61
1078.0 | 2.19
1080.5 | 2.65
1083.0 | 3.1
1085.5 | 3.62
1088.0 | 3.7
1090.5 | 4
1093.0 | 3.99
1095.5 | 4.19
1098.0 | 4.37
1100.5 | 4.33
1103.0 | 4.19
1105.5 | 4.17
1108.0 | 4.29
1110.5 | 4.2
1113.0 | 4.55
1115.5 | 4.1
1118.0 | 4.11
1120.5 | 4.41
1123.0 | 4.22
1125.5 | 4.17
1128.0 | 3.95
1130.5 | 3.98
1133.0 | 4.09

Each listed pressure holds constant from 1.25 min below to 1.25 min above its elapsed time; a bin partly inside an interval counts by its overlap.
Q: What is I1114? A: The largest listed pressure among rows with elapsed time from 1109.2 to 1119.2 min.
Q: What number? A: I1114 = 4.55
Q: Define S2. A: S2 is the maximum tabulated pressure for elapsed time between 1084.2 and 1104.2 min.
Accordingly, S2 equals 4.37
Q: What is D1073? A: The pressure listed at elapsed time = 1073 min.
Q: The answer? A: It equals 1.28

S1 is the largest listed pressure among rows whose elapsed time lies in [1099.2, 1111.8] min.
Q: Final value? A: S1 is 4.33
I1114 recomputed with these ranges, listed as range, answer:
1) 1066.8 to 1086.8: 3.62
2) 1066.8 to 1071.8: 1.5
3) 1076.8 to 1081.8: 2.65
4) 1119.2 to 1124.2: 4.41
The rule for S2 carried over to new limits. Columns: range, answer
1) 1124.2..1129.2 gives 4.17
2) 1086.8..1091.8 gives 4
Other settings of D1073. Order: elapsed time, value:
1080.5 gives 2.65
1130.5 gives 3.98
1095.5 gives 4.19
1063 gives 2.72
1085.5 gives 3.62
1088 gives 3.7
